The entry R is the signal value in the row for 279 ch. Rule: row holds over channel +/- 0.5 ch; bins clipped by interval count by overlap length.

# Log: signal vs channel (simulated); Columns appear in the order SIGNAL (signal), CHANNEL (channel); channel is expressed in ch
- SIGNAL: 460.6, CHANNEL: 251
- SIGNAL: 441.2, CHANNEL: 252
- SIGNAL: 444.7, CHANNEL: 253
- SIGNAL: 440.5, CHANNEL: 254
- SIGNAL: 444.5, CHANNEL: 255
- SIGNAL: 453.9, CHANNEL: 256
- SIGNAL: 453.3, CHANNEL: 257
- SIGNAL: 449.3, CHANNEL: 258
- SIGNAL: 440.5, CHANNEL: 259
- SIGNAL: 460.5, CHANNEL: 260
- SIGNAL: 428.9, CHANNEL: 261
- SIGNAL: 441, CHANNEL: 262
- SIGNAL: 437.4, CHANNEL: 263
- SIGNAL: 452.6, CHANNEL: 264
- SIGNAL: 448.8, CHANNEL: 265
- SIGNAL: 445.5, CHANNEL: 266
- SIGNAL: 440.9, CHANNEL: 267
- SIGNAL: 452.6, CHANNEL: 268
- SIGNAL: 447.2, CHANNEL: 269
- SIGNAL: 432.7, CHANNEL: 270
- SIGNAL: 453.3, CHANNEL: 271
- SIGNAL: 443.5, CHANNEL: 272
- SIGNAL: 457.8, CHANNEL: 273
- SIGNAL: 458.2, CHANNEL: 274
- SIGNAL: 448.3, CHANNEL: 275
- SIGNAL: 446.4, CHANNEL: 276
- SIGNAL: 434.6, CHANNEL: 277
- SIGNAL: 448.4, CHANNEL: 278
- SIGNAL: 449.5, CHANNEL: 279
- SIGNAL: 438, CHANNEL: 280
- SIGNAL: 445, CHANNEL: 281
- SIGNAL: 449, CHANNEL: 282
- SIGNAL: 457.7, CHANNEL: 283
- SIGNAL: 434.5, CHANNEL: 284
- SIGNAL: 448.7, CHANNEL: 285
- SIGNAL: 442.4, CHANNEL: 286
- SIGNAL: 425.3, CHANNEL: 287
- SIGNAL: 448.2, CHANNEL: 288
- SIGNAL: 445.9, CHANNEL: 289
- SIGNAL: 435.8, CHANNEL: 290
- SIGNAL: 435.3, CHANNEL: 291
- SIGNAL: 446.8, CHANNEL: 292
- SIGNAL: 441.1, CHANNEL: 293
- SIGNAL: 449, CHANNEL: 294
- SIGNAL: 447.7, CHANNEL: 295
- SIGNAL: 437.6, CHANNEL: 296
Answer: 449.5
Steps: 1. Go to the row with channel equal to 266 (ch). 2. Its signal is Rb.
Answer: 445.5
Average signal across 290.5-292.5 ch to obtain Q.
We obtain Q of 441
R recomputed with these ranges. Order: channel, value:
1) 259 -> 440.5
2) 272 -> 443.5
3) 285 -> 448.7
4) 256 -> 453.9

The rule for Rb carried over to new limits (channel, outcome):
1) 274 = 458.2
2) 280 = 438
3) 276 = 446.4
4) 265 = 448.8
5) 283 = 457.7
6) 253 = 444.7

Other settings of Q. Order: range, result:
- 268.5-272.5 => 444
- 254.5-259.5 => 448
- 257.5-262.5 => 444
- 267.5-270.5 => 444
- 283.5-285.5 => 442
